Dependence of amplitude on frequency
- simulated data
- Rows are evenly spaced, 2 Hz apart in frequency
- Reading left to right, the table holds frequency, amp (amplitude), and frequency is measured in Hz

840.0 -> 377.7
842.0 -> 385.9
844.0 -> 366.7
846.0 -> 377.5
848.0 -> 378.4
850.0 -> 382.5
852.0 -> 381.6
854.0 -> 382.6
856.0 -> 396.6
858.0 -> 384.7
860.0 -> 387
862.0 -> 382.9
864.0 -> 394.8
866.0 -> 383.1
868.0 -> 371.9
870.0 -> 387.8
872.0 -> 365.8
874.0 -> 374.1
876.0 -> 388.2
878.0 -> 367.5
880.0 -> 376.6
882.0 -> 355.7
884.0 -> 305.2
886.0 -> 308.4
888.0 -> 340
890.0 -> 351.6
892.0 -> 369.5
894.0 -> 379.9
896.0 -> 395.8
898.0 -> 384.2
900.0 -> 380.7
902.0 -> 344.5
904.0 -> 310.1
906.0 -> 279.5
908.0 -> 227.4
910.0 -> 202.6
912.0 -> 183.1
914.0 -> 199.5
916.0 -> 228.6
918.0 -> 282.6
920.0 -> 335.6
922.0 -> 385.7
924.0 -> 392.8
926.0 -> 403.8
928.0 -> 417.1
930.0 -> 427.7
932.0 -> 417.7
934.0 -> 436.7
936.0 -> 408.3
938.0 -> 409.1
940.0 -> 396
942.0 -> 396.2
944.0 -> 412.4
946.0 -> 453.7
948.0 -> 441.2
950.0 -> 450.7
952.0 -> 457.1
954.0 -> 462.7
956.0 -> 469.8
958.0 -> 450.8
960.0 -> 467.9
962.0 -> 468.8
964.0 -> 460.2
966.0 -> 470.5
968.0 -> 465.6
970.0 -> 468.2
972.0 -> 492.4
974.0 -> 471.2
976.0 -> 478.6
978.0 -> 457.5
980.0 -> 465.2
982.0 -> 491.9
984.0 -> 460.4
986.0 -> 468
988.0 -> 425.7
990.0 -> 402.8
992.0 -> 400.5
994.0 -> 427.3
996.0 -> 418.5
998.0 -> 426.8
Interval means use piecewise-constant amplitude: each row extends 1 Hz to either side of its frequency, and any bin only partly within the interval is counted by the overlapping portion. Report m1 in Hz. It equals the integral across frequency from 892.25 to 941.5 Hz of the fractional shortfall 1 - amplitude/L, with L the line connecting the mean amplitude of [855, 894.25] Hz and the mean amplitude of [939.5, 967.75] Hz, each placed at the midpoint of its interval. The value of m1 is 8.1 Hz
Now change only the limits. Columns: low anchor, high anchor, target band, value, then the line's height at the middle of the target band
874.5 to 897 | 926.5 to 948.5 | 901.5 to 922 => 6.6 Hz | 389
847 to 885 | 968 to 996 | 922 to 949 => 0.5 Hz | 423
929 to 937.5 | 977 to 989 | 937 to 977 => -1.0 Hz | 441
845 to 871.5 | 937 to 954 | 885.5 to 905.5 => 2.3 Hz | 403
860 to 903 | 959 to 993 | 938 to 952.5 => 0.1 Hz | 430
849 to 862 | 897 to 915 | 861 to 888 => -1.5 Hz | 346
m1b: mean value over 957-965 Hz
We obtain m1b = 462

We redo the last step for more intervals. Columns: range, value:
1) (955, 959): 460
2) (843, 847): 372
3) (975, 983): 473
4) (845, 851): 379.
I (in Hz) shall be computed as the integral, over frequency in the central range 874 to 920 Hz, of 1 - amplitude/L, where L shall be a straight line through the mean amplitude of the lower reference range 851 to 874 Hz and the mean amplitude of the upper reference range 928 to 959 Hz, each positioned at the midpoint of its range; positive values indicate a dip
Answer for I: 9.7 Hz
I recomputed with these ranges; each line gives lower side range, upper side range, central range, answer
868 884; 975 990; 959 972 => -0.7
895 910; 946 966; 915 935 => 0.5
